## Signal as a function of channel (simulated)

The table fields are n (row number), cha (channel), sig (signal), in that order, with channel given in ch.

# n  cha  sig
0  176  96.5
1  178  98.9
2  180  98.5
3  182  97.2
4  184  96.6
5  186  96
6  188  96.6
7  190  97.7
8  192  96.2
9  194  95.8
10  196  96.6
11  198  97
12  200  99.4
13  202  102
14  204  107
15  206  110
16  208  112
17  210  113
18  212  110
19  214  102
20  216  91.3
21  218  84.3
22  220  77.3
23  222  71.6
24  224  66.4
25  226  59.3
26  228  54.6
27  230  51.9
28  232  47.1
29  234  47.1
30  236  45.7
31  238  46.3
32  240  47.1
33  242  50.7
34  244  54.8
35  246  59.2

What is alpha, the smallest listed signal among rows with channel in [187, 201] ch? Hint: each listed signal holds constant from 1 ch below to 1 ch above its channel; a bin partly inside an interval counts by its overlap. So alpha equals 95.8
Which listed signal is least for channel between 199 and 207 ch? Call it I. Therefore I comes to 99.4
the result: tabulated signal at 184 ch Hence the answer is 96.6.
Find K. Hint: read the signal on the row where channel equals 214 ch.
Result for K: 102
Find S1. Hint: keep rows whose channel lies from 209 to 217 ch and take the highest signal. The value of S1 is 113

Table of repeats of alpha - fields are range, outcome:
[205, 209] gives 110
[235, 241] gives 45.7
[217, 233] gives 47.1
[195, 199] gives 96.6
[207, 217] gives 91.3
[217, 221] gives 77.3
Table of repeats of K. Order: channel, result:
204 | 107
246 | 59.2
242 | 50.7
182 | 97.2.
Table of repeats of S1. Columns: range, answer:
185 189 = 96.6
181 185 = 97.2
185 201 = 99.4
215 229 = 91.3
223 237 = 66.4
